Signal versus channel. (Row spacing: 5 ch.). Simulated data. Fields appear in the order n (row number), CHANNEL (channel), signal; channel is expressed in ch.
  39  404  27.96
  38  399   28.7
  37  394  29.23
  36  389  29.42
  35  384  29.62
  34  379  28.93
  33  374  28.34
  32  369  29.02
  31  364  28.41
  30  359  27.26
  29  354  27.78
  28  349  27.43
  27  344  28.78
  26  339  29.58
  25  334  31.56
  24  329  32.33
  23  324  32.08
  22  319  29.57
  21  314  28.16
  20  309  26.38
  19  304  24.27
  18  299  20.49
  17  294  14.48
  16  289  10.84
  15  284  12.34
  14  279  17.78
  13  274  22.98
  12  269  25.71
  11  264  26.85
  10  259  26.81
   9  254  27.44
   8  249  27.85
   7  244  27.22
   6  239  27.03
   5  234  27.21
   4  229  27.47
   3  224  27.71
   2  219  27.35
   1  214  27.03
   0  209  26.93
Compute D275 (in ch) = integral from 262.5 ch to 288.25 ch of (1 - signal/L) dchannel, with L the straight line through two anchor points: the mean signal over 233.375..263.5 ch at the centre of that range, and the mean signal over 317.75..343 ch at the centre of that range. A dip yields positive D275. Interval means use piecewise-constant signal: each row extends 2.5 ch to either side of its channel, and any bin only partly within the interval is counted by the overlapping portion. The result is 7.4 ch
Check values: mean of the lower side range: 27.2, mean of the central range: 20.2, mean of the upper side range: 31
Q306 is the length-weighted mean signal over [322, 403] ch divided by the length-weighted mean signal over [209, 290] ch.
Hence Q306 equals 1.18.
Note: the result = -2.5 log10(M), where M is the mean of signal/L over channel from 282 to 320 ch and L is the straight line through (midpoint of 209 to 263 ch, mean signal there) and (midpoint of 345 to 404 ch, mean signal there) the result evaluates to 0.33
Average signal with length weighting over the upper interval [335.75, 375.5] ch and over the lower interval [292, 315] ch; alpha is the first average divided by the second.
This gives 1.3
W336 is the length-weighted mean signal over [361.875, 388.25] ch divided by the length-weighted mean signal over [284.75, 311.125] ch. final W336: 1.5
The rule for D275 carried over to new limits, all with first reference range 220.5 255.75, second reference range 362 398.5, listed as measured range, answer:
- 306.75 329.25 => -0.9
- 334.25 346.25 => -0.5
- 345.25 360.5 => 0.6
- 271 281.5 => 2.7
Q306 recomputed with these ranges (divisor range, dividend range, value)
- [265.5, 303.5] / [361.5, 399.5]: 1.58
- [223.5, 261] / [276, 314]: 0.69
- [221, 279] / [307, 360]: 1.11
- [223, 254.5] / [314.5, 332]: 1.13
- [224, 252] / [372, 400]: 1.06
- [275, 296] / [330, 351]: 2.04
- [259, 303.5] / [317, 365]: 1.50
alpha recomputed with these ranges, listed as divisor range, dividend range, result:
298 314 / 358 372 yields 1.15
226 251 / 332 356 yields 1.06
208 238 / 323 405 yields 1.07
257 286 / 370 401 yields 1.31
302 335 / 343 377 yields 0.96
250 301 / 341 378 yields 1.36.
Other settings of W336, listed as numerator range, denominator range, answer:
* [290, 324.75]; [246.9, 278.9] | 0.94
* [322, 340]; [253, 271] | 1.18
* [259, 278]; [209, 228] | 0.91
